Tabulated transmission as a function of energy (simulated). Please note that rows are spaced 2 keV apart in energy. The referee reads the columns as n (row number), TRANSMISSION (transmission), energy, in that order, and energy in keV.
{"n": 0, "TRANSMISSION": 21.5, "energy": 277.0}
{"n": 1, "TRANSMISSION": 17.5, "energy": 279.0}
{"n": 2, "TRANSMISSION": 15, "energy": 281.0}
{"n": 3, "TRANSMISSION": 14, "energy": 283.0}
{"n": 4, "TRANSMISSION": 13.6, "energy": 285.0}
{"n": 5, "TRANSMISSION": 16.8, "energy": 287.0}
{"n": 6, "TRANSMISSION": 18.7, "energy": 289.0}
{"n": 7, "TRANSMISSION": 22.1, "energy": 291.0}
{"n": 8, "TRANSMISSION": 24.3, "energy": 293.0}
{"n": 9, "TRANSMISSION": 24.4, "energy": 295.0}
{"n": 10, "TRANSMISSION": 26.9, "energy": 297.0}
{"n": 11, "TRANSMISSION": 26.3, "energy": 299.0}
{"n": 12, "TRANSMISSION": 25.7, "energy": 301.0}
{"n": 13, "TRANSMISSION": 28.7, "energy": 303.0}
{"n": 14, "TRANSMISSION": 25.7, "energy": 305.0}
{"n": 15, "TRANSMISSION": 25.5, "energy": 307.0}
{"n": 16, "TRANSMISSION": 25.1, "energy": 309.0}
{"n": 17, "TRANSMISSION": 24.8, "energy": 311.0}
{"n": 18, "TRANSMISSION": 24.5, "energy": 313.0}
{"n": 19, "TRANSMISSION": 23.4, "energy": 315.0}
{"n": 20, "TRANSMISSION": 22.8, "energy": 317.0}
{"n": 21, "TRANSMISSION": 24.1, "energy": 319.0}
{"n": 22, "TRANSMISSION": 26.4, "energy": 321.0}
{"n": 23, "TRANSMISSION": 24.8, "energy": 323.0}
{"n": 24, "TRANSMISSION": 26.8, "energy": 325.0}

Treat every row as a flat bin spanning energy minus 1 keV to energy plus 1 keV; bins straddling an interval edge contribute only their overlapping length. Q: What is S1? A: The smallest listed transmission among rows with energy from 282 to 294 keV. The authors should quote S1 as 13.6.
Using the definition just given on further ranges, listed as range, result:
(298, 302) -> 25.7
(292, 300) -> 24.3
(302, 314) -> 24.5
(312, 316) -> 23.4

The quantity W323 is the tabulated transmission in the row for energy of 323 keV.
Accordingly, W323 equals 24.8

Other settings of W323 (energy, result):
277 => 21.5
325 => 26.8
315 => 23.4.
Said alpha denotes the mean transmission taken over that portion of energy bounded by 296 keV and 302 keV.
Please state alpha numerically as 26.3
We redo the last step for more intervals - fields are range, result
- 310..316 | 24.2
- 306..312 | 25.1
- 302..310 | 26.2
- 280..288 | 14.8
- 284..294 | 19.1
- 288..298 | 23.3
